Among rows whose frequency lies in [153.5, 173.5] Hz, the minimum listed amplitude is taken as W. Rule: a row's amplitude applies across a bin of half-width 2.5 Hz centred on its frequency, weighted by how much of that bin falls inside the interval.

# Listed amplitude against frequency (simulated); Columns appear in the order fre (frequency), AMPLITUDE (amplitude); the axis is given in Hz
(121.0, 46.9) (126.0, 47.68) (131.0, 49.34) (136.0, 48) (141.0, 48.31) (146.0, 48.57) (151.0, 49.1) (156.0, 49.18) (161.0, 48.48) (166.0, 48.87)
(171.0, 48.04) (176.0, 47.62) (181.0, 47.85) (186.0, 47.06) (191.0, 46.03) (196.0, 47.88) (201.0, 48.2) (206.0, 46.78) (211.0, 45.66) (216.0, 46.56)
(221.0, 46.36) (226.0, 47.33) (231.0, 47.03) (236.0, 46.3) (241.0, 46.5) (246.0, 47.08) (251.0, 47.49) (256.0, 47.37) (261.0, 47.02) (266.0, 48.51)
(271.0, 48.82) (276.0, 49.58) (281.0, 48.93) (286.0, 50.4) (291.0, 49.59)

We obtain 48.04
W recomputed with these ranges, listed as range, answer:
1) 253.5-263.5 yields 47.02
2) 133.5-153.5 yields 48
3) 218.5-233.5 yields 46.36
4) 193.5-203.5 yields 47.88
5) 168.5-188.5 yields 47.06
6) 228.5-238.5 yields 46.3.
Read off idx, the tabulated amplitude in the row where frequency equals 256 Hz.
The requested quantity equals 47.37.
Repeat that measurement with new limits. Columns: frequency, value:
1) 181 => 47.85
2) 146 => 48.57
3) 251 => 47.49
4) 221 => 46.36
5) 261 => 47.02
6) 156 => 49.18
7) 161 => 48.48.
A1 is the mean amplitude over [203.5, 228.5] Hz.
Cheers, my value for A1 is 46.5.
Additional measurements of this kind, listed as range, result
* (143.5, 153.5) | 48.8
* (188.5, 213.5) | 46.9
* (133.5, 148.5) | 48.3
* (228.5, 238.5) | 46.7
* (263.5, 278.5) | 49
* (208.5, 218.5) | 46.1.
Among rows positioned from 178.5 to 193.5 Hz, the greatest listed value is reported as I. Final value 47.85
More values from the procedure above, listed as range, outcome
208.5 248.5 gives 47.33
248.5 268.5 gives 48.51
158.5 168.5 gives 48.87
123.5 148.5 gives 49.34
